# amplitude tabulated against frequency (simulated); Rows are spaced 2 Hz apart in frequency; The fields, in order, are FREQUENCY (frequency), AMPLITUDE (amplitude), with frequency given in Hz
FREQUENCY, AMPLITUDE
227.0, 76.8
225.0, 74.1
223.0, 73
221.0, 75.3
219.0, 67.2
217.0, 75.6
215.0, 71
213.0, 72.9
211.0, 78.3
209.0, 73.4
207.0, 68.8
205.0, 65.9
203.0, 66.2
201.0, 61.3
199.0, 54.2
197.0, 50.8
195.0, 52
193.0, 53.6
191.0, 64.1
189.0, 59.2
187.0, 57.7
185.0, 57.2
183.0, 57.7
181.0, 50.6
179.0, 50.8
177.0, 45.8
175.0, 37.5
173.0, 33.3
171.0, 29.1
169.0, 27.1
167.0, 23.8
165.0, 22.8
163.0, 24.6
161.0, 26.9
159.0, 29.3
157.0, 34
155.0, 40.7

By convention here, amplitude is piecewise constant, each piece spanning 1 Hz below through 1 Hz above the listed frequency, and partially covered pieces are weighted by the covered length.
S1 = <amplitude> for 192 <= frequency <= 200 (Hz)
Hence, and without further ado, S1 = 52.6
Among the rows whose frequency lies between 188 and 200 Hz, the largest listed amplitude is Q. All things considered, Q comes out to 64.1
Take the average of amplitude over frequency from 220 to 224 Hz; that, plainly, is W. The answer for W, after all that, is 74.2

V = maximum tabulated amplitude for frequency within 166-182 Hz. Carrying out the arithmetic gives 50.8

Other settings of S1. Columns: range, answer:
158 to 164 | 26.9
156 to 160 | 31.6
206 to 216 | 72.9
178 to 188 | 54.8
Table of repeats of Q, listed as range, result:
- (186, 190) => 59.2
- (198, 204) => 66.2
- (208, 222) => 78.3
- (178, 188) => 57.7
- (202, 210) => 73.4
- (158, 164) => 29.3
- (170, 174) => 33.3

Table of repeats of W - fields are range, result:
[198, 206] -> 61.9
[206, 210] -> 71.1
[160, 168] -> 24.5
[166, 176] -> 30.2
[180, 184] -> 54.2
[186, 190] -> 58.5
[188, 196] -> 57.2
